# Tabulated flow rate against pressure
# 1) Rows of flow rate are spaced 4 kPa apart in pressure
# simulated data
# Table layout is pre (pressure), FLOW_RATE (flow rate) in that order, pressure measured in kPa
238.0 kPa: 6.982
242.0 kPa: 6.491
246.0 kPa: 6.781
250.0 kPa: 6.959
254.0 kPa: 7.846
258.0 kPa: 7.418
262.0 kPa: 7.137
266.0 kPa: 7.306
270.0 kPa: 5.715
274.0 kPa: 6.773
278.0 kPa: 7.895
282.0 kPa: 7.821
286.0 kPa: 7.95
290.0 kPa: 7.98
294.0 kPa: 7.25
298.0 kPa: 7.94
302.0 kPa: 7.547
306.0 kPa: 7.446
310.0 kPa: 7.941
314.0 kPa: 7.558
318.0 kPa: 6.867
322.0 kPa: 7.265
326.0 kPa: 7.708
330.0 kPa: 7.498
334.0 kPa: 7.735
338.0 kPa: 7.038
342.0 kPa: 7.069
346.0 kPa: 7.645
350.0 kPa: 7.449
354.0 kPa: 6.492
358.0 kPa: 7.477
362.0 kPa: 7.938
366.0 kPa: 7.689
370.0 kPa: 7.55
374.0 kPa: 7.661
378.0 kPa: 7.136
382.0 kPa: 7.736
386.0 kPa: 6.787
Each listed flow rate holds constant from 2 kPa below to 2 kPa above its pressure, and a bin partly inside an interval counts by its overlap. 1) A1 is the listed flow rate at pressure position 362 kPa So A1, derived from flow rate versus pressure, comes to 7.938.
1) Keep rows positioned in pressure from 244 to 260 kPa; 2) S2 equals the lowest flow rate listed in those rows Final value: 6.781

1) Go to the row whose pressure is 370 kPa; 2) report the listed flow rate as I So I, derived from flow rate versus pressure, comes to 7.55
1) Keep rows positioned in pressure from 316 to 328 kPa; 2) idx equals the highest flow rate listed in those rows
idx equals 7.708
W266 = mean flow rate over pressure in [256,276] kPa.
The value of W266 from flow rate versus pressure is 6.87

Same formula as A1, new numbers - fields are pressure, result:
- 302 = 7.547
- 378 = 7.136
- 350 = 7.449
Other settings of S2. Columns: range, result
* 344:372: 6.492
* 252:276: 5.715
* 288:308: 7.25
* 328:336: 7.498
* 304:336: 6.867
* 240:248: 6.491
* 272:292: 6.773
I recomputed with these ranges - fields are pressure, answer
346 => 7.645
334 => 7.735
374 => 7.661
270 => 5.715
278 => 7.895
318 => 6.867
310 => 7.941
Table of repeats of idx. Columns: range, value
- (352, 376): 7.938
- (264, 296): 7.98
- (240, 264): 7.846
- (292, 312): 7.941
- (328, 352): 7.735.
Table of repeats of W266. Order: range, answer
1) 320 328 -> 7.49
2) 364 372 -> 7.62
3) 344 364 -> 7.4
